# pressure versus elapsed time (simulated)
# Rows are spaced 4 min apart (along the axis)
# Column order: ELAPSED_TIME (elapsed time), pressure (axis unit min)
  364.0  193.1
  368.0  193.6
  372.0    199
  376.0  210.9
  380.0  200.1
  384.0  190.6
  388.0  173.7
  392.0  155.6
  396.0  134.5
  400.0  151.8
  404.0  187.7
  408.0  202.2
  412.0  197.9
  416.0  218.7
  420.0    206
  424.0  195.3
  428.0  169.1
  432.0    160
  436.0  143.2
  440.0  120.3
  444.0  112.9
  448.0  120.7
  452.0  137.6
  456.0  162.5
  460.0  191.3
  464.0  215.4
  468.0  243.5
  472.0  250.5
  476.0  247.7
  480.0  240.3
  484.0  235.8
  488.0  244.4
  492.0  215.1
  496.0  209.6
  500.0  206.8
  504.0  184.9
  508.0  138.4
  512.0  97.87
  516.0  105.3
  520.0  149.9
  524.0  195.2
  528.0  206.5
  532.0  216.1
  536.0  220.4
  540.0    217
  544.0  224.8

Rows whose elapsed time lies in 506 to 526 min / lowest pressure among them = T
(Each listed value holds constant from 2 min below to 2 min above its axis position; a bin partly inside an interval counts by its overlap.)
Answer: 97.87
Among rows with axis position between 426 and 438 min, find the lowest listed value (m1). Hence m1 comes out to 143.2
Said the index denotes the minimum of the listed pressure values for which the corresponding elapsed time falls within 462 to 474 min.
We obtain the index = 215.4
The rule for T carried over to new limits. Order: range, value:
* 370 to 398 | 134.5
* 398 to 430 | 151.8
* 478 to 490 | 235.8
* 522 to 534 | 195.2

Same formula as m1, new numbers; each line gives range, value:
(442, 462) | 112.9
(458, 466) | 191.3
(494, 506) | 184.9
